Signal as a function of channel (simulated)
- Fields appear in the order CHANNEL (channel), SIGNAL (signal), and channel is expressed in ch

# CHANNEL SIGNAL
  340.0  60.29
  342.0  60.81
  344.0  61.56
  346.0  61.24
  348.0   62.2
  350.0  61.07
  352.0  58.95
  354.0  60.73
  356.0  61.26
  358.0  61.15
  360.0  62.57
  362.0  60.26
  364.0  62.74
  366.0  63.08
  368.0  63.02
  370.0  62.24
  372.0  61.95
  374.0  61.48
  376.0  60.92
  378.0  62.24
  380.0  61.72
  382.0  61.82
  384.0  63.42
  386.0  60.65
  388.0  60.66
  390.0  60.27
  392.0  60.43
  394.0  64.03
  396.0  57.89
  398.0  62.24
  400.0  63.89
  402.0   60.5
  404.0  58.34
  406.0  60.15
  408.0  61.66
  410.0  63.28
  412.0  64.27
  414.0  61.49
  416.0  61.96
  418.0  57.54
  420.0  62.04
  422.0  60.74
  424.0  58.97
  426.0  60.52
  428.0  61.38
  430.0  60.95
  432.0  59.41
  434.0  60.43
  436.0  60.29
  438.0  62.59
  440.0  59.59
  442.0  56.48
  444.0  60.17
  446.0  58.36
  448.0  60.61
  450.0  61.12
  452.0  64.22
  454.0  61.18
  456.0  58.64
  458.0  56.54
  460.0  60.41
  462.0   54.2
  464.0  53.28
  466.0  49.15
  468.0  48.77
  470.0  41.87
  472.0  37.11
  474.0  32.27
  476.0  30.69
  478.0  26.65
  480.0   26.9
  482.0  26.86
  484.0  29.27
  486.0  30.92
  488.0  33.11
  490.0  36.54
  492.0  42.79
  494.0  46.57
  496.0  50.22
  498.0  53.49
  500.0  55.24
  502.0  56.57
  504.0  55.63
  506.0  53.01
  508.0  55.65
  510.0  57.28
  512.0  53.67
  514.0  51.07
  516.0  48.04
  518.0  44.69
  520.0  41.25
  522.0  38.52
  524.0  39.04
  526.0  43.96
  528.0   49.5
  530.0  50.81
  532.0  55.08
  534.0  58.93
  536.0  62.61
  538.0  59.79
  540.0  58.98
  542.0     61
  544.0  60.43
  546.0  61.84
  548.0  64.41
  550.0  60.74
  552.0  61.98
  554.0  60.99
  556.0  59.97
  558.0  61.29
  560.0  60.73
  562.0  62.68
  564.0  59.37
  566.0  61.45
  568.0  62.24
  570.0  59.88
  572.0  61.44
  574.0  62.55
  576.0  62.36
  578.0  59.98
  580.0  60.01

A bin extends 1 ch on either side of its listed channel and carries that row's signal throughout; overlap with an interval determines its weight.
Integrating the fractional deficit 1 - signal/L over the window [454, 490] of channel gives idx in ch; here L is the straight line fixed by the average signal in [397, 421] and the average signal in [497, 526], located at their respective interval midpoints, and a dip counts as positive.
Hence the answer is 8.7 ch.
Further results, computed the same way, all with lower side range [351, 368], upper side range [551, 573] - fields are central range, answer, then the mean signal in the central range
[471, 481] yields 4.98 ch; 30.7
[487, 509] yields 4.39 ch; 49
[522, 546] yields 2.73 ch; 54.2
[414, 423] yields 0.10 ch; 60.7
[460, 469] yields 1.31 ch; 52.4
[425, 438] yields 0.14 ch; 60.7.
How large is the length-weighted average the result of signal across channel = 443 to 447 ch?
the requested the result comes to 59.3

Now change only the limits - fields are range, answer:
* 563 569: 61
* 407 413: 63.1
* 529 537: 56.9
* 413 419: 60.3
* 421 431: 60.5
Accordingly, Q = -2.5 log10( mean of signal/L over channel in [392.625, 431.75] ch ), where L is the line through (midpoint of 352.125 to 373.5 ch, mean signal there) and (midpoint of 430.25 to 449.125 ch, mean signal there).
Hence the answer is -0.01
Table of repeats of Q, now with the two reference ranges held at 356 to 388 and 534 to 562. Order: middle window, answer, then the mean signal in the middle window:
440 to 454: 0.02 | 60.2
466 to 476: 0.47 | 40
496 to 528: 0.22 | 49.8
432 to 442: 0.03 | 60.2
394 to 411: 0.01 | 61.2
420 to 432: 0.02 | 60.5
